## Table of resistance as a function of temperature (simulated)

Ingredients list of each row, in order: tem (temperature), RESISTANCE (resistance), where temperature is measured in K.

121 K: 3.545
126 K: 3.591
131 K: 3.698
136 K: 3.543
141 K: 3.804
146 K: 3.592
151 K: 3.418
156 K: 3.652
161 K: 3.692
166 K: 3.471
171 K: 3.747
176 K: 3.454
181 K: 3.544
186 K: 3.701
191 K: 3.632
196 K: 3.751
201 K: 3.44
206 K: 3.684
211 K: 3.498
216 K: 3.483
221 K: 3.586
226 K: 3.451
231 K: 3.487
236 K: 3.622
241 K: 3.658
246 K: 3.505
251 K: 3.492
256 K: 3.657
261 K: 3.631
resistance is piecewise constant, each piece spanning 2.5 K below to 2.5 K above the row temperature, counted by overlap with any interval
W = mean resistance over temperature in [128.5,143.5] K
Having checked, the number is 3.68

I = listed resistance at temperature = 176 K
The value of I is 3.454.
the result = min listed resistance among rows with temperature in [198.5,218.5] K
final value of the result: 3.44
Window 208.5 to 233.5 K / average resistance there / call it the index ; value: 3.5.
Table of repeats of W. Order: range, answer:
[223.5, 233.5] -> 3.47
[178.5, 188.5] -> 3.62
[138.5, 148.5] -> 3.7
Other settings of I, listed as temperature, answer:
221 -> 3.586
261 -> 3.631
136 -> 3.543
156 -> 3.652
